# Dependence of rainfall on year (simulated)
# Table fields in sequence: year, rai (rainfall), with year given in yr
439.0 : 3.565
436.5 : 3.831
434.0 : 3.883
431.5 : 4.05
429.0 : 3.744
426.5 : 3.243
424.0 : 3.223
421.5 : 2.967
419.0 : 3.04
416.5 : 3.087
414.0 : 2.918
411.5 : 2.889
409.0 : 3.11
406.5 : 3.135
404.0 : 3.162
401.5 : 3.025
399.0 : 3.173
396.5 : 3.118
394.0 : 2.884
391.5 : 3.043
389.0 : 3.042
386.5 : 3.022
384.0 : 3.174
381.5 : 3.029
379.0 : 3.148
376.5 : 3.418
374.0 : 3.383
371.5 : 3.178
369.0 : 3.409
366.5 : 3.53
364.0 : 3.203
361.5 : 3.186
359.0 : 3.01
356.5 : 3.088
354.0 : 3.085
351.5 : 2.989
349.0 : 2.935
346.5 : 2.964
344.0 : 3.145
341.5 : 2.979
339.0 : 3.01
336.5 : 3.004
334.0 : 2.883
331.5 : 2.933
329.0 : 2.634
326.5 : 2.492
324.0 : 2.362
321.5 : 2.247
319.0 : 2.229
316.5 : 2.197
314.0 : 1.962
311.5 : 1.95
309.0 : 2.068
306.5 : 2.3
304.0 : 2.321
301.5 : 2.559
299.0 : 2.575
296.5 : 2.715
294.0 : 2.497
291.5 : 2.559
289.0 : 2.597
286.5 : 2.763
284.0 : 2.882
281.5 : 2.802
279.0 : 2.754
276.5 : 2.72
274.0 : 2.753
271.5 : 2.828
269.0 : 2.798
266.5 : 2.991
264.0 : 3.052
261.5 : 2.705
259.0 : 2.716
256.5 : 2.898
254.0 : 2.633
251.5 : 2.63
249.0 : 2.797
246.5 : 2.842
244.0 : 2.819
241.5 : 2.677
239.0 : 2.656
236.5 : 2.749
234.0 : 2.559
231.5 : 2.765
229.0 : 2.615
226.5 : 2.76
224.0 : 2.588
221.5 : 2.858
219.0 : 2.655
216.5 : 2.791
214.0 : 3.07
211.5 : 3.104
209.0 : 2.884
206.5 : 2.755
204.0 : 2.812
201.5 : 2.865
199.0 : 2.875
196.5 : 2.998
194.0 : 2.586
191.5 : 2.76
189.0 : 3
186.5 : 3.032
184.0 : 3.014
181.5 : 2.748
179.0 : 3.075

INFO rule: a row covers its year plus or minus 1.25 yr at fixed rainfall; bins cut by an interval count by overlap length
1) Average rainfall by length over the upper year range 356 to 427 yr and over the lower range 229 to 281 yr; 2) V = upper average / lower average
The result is 1.13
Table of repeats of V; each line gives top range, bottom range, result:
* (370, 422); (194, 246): 1.11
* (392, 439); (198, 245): 1.17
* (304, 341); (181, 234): 0.87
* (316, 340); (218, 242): 0.97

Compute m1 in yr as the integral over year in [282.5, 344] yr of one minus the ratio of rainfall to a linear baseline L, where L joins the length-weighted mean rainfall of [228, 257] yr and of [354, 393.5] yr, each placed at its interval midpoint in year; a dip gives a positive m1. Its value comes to 8.8 yr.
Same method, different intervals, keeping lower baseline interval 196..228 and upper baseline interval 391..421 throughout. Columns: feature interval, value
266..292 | 1.3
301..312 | 2.6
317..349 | 2.5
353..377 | -1.9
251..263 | 0.7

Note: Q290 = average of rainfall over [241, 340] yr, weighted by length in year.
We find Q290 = 2.63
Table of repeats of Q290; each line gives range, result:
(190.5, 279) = 2.79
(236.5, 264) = 2.75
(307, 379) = 2.84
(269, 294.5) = 2.73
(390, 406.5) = 3.07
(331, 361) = 3.01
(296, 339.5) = 2.46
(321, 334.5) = 2.59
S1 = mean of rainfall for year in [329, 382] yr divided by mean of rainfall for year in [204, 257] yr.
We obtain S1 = 1.12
